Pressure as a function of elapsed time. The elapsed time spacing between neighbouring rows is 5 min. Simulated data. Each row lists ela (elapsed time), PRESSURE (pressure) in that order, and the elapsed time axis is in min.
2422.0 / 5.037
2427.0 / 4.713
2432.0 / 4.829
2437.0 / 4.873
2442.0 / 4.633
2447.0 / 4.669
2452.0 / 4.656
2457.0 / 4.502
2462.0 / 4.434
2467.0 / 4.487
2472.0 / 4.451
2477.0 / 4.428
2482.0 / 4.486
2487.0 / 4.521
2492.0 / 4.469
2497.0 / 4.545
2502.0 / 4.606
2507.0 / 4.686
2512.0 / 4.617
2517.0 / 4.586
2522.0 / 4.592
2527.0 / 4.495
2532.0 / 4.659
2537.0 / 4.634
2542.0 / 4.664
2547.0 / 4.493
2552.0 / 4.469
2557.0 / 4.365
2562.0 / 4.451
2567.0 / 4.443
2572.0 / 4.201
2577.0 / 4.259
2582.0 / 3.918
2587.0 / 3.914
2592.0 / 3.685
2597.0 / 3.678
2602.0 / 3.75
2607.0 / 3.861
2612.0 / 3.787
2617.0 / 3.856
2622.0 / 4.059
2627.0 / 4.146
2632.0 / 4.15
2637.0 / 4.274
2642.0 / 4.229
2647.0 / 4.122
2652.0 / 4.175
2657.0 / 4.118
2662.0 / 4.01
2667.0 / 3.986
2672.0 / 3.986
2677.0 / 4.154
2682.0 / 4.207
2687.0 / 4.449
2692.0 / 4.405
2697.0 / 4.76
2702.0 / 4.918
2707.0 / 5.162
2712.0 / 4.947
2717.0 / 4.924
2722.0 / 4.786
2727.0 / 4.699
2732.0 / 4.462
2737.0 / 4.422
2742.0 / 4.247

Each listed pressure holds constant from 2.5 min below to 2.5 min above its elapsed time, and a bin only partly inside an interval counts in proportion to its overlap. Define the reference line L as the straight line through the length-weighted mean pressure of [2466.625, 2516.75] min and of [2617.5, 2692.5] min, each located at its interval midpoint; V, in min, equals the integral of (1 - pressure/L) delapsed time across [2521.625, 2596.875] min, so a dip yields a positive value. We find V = 1.0 min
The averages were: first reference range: 4.53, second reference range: 4.15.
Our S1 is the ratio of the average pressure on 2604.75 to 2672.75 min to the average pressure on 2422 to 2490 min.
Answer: 0.88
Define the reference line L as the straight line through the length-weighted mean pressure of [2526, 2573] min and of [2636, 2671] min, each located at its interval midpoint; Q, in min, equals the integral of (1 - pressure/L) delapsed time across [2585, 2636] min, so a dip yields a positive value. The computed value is 4.4 min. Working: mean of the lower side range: 4.5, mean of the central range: 3.9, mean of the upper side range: 4.12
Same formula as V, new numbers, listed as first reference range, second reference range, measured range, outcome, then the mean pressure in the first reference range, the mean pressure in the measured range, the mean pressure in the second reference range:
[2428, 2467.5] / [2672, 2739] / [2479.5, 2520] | 0.65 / 4.65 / 4.56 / 4.62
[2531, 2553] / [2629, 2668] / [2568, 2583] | 0.90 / 4.59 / 4.18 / 4.14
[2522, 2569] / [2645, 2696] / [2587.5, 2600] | 1.91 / 4.52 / 3.72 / 4.18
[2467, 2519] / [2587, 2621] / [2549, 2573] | -1.88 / 4.54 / 4.4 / 3.79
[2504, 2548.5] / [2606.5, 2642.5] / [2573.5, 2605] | 2.75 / 4.61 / 3.88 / 4.05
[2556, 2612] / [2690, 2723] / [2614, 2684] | 5.64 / 4.03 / 4.1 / 4.85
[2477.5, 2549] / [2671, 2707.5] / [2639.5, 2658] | 1.41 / 4.57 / 4.16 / 4.49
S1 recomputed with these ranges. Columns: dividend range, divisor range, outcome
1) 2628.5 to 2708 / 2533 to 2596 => 1.00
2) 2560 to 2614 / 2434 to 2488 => 0.88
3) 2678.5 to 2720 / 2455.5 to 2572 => 1.04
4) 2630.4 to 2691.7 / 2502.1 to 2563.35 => 0.91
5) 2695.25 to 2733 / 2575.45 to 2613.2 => 1.26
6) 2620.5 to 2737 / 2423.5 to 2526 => 0.96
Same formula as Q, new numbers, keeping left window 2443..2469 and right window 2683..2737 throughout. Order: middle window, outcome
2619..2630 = 1.3 min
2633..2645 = 1.1 min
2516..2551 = 0.2 min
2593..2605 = 2.4 min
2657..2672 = 2.2 min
